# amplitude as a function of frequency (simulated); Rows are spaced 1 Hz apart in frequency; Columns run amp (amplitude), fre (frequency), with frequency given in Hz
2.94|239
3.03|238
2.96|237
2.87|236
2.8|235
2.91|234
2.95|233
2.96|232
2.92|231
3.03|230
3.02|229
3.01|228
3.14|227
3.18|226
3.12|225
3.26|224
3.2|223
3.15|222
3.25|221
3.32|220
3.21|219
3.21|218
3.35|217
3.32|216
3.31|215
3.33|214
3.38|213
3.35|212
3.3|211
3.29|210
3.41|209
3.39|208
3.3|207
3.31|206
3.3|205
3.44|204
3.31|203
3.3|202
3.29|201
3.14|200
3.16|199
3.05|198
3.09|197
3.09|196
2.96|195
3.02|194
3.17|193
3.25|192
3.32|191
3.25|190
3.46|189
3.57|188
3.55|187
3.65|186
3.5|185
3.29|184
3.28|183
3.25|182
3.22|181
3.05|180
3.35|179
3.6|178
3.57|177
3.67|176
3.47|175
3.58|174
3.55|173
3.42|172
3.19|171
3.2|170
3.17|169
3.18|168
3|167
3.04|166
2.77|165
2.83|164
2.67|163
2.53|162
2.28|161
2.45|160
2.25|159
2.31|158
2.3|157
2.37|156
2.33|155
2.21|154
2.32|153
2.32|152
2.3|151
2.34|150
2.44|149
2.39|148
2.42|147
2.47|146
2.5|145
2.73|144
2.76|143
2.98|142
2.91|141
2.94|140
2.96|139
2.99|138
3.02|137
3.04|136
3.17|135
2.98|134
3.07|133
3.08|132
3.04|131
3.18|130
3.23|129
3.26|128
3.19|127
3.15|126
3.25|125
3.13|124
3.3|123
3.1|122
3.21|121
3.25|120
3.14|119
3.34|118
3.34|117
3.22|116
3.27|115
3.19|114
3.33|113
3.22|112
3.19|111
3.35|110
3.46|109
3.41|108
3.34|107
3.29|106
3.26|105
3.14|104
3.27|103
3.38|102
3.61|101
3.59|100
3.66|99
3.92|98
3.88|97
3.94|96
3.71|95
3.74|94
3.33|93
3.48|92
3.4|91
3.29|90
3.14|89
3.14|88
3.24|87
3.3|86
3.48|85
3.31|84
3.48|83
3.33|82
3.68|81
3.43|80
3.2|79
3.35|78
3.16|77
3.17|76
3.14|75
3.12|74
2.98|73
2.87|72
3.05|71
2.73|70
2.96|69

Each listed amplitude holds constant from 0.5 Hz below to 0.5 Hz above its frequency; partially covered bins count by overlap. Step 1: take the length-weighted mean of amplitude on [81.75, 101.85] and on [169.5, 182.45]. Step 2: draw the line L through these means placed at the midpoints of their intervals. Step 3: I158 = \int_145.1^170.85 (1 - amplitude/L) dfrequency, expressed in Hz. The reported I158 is 6.4 Hz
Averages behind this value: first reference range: 3.5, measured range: 2.56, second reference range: 3.39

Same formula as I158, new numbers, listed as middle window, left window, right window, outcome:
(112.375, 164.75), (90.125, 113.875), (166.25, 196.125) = 8.66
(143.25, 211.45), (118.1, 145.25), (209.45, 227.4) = 3.28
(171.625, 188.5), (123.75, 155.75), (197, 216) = -1.88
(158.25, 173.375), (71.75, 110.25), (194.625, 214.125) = 1.90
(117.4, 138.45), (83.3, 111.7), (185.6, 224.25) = 1.51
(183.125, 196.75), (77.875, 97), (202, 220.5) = 0.14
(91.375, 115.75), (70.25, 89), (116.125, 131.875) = -1.78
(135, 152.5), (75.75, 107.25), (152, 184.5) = 2.34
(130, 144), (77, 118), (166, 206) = 1.53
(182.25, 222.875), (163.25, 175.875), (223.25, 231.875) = -2.00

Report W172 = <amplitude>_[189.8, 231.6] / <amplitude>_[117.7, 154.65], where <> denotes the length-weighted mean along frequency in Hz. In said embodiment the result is 1.1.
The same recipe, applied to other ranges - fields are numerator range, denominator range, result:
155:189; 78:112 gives 0.90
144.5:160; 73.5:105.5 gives 0.69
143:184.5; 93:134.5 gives 0.85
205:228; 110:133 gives 1.02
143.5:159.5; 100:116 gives 0.72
